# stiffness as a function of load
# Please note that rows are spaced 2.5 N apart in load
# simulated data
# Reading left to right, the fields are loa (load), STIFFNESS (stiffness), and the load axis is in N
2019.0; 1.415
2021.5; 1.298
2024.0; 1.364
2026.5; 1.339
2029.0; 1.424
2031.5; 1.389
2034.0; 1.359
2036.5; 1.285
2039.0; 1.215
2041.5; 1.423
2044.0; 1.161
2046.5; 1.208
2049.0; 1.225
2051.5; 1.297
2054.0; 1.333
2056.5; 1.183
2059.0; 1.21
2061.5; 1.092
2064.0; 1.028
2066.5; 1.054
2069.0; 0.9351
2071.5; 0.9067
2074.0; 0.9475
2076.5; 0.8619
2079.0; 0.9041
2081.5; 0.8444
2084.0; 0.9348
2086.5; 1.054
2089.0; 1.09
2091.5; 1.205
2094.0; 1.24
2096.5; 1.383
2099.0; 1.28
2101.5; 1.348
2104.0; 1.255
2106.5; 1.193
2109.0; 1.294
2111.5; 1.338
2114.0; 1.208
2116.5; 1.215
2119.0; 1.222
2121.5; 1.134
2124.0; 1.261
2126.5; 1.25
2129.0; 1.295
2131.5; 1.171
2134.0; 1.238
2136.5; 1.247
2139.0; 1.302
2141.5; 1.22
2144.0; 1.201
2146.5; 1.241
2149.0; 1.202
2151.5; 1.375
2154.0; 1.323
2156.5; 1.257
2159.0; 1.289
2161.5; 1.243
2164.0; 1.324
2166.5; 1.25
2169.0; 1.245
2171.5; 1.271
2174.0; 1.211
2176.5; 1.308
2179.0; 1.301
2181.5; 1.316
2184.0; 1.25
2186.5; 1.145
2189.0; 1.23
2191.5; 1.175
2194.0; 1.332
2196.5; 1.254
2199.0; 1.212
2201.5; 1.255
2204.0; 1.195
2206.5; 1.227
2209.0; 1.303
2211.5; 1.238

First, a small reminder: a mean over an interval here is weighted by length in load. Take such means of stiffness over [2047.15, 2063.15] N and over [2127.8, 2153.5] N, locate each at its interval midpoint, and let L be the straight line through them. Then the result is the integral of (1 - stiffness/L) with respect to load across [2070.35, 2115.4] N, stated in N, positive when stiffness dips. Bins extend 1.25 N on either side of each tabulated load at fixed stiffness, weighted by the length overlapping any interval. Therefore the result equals 3.9 N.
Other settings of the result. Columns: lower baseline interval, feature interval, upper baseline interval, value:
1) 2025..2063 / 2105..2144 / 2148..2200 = 0.9 N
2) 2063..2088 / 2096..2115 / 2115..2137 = -3.0 N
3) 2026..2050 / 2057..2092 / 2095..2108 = 7.9 N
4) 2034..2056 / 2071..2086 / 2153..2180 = 4.3 N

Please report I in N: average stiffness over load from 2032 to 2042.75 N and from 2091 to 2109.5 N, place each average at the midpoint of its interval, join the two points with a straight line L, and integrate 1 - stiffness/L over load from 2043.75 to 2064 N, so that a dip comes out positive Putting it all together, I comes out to 1.7 N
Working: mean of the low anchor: 1.33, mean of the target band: 1.2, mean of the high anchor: 1.28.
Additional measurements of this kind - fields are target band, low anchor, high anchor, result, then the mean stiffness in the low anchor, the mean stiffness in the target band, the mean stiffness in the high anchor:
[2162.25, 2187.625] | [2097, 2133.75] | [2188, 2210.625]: -0.4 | 1.25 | 1.26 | 1.24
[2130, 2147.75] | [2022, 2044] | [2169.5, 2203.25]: 0.6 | 1.34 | 1.23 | 1.25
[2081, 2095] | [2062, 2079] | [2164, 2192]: -0.9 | 0.958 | 1.07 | 1.25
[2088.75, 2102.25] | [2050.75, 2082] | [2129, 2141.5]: -1.6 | 1.05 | 1.27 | 1.24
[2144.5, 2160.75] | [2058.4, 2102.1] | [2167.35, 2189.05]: -1.0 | 1.07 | 1.28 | 1.25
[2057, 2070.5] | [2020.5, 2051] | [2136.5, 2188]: 2.4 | 1.31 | 1.07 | 1.26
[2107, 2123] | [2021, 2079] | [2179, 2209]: -0.3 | 1.19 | 1.23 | 1.24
